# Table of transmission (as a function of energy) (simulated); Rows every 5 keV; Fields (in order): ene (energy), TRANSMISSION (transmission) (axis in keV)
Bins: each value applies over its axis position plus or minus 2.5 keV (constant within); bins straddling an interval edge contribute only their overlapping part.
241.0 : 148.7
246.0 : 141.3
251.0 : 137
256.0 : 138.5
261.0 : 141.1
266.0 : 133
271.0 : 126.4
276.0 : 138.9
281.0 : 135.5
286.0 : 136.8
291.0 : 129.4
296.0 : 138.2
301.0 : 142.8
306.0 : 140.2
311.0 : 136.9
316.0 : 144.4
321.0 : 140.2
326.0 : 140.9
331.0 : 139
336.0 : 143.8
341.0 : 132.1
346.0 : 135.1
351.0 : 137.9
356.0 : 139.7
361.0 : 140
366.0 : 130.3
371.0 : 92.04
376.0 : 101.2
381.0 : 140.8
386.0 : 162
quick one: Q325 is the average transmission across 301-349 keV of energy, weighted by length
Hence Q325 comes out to 139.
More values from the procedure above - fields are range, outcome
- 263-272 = 131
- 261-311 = 136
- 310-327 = 141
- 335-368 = 137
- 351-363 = 139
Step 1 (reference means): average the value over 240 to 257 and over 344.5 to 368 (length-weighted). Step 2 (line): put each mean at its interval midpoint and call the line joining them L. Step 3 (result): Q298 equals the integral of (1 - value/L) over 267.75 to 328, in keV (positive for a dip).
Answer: 0.7 keV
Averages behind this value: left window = 141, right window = 137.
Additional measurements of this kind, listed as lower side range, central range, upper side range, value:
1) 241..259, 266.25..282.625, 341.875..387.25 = 0.56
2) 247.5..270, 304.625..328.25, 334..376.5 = -1.49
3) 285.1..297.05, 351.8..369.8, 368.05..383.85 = -2.57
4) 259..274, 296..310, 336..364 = -0.54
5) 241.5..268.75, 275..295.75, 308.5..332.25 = 0.64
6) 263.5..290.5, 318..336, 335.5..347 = -0.68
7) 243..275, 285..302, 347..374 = -0.34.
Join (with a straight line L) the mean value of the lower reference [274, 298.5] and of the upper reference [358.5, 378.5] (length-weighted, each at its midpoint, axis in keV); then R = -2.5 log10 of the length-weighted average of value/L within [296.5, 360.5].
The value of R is -0.11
